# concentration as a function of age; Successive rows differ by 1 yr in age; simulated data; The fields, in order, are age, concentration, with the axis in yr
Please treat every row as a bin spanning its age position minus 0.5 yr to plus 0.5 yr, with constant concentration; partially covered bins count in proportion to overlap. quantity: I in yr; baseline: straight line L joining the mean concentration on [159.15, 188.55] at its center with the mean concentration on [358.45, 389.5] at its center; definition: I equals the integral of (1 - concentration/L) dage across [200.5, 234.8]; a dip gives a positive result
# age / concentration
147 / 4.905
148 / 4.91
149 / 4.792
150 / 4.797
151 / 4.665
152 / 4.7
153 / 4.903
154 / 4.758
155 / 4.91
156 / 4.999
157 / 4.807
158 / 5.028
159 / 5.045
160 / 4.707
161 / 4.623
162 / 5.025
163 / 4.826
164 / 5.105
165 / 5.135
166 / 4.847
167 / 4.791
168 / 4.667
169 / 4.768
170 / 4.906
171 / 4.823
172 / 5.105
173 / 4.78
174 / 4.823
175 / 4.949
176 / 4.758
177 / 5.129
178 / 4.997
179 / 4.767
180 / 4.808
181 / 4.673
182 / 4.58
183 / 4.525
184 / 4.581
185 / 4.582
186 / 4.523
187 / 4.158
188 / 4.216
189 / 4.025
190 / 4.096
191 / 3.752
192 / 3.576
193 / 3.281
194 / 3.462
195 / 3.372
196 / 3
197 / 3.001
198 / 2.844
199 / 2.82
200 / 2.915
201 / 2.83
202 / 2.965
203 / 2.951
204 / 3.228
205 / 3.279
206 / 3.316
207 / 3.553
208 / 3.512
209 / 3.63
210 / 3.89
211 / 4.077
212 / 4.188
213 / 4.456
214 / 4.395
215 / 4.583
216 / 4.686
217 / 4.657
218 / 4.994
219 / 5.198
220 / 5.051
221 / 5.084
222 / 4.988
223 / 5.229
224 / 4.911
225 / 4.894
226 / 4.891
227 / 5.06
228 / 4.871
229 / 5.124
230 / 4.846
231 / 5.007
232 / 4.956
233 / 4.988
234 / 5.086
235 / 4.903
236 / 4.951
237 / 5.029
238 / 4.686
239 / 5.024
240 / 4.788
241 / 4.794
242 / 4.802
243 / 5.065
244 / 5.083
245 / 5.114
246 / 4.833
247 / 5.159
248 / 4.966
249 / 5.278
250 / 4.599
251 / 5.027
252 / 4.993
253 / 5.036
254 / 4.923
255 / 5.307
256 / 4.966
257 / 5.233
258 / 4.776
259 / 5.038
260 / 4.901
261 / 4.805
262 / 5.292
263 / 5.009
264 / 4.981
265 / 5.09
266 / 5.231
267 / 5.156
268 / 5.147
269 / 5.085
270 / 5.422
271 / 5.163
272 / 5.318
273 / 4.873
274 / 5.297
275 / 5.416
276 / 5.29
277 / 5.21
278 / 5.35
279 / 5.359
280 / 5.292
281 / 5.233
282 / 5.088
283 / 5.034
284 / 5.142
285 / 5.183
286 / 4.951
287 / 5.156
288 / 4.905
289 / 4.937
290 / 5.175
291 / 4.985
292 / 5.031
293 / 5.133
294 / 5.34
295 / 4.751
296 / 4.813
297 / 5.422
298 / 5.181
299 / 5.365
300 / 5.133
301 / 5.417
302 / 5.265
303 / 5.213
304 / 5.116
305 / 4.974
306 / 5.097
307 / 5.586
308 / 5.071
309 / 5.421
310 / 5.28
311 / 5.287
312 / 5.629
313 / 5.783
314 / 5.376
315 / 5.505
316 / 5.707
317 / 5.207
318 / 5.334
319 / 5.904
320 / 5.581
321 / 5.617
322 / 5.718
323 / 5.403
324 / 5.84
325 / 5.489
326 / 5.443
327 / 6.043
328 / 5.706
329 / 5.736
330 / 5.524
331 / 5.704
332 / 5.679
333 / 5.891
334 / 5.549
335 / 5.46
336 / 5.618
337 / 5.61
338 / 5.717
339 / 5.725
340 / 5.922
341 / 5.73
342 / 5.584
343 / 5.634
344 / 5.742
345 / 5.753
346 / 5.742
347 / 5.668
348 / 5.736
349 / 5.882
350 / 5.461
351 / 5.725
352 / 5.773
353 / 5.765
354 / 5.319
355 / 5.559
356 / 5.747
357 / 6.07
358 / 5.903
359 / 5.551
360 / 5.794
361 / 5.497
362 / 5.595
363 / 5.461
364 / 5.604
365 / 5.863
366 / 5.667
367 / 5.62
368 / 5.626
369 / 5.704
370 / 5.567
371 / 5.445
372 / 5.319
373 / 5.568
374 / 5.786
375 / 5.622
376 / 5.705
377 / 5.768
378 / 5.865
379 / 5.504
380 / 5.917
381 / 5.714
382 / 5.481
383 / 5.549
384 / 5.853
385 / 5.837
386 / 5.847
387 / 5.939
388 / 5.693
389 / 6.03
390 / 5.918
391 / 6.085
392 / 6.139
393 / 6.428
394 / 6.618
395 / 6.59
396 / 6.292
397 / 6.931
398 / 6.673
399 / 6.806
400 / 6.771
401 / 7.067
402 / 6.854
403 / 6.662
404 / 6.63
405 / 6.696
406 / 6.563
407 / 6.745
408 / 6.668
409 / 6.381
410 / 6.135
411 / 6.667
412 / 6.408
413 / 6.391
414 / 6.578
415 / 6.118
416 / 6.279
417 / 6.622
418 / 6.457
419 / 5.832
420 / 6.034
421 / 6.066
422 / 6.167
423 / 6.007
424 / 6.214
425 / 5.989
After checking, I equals 4.0 yr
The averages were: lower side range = 4.77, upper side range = 5.68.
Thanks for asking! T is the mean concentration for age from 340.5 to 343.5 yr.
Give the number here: 5.65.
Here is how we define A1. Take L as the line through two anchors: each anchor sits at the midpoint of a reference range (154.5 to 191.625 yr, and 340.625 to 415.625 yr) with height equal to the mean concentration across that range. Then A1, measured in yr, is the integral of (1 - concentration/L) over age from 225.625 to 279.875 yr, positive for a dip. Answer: 1.68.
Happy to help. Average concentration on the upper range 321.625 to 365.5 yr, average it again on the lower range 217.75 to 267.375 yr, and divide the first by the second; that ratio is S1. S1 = 1.1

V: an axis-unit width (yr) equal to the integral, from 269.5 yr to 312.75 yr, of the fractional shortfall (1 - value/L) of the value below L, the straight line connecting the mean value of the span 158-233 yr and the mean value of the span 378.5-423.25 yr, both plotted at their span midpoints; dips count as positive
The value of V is 0.5 yr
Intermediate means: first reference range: 4.37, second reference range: 6.28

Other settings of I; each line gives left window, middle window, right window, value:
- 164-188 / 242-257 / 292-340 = 0.3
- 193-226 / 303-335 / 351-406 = -1.7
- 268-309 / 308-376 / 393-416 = 2.2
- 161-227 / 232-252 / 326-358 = -0.9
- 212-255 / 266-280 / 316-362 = -0.1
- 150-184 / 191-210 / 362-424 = 6.8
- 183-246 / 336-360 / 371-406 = -0.1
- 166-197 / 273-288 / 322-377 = -0.1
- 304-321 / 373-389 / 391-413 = 1.4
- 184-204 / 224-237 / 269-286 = -2.2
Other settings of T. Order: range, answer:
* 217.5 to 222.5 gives 5.06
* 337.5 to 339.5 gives 5.72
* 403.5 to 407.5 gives 6.66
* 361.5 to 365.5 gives 5.63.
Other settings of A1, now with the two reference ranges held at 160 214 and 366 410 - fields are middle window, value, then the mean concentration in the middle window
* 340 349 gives -0.1 yr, 5.72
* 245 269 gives -1.0 yr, 5.04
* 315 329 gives -0.4 yr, 5.62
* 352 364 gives 0.3 yr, 5.66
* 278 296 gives 0.1 yr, 5.1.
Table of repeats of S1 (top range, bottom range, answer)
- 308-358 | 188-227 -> 1.43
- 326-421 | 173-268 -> 1.32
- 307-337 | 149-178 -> 1.14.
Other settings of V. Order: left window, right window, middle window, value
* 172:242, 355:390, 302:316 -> -0.45 yr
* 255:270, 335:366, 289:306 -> 0.57 yr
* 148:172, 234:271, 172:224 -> 8.39 yr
